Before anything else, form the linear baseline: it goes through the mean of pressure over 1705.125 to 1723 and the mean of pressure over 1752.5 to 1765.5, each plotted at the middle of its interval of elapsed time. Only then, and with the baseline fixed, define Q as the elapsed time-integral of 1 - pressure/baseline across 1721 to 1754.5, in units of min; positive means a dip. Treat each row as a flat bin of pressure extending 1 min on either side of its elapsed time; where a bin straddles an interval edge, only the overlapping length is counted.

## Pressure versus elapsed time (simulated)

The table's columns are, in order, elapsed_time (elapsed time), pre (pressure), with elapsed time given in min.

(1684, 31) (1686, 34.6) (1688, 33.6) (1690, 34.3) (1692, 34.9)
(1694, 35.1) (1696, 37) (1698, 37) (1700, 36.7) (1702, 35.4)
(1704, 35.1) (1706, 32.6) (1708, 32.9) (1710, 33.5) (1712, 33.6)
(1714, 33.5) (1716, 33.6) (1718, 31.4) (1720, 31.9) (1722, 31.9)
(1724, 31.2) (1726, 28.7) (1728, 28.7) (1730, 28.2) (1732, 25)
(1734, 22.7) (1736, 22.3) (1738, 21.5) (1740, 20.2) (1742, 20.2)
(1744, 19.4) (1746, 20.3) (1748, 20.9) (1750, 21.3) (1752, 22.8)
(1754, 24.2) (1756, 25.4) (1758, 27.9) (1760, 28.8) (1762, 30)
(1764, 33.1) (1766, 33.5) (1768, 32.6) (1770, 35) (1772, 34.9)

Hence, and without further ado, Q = 7.02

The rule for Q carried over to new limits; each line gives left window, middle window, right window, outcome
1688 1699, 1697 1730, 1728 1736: -2.9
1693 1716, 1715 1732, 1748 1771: 1.1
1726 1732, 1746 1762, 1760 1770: 3.3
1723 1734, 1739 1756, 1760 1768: 4.9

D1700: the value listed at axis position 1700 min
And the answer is 36.7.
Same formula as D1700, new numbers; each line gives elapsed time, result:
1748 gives 20.9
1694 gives 35.1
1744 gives 19.4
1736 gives 22.3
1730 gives 28.2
